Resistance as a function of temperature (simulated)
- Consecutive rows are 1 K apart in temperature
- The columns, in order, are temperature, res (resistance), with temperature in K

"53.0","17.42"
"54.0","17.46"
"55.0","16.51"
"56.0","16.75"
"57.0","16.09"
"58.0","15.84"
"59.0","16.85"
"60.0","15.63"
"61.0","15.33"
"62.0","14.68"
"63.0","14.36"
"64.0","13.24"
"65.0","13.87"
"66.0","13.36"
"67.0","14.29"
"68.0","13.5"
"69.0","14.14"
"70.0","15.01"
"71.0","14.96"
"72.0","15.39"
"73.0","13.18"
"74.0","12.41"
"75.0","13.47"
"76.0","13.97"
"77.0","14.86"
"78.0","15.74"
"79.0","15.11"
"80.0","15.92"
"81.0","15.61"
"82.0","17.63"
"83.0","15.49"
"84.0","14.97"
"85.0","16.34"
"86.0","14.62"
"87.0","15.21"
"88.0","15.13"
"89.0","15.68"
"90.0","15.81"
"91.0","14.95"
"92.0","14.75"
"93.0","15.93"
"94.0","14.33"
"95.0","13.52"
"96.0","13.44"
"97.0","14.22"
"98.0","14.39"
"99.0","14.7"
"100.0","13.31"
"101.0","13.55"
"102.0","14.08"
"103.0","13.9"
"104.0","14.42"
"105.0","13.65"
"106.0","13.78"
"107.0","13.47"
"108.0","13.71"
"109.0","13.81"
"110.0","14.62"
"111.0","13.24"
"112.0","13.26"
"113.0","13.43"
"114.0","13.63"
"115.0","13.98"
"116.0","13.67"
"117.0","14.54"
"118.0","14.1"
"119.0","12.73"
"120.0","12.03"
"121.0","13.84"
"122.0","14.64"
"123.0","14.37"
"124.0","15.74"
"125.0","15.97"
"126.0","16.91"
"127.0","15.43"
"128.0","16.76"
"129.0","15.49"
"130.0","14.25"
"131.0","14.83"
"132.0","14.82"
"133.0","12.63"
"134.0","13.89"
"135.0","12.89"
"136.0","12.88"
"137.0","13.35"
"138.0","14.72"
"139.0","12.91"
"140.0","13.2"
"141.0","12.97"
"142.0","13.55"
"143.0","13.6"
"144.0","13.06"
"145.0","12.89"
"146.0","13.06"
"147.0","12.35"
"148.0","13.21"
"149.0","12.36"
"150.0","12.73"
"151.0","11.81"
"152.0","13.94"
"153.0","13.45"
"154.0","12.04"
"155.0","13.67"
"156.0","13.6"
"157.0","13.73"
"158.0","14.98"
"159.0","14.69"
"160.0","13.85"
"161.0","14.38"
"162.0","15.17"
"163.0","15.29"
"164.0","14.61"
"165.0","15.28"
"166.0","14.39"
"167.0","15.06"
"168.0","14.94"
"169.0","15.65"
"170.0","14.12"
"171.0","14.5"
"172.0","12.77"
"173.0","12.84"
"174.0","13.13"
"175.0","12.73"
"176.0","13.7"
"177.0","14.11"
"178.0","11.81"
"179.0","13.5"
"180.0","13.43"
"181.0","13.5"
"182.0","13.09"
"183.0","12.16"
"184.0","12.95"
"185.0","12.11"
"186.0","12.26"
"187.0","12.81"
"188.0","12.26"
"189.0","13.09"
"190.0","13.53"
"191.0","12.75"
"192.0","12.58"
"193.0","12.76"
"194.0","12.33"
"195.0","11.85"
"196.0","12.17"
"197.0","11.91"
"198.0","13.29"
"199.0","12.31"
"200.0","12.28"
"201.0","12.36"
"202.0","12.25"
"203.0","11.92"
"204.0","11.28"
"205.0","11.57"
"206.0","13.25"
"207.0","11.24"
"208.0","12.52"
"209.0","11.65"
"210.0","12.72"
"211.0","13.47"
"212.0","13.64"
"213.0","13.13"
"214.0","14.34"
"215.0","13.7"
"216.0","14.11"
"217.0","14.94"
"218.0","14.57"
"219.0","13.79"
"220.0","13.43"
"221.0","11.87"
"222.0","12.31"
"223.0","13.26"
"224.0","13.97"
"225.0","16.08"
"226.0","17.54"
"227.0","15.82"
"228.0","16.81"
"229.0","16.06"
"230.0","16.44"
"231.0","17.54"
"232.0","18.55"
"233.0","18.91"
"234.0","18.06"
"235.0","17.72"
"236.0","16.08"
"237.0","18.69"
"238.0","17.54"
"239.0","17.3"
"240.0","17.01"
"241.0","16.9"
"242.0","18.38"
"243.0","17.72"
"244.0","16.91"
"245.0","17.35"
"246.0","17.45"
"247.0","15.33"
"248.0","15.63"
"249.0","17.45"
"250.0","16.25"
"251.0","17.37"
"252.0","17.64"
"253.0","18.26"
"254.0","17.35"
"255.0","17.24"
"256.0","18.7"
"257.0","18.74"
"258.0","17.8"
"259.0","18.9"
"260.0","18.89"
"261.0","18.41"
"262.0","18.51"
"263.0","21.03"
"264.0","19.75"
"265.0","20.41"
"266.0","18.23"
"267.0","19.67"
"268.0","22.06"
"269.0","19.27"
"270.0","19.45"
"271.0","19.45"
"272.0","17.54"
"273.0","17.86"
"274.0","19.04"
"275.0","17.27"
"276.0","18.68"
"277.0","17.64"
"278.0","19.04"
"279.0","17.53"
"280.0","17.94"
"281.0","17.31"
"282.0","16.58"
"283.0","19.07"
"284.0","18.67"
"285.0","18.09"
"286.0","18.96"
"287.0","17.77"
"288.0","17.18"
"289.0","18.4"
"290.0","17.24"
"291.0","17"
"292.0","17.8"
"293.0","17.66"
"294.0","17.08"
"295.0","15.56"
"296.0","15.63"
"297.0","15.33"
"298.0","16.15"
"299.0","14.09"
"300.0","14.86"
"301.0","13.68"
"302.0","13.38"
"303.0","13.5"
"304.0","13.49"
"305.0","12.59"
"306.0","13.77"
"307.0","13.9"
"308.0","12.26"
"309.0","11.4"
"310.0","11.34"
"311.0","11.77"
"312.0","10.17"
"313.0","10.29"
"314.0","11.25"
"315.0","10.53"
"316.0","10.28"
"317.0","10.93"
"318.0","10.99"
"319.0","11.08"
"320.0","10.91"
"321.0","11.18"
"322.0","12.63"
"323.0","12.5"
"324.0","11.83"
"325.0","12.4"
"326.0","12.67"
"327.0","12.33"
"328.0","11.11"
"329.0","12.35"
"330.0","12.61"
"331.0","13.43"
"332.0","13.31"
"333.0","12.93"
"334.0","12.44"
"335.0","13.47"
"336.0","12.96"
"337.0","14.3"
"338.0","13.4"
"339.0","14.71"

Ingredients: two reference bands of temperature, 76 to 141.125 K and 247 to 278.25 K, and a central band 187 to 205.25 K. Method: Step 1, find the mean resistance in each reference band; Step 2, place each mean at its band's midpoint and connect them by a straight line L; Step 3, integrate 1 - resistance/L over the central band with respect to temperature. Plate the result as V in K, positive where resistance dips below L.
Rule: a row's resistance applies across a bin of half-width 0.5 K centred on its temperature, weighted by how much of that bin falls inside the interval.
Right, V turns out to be 4.72 K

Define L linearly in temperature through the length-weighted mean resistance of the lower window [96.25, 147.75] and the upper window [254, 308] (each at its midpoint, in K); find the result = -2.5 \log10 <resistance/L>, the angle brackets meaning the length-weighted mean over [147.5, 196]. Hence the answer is 0.120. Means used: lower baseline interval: 13.9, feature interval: 13.4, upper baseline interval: 17.4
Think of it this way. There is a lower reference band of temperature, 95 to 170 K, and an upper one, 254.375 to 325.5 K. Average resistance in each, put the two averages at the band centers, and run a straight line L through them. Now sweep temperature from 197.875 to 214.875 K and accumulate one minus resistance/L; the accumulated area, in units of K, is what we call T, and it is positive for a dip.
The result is 2.6 K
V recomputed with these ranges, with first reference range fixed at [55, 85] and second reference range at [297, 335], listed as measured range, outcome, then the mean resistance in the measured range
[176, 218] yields 2.56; 12.8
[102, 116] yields 0.73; 13.8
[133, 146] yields 0.85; 13.3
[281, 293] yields -4.89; 17.9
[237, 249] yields -3.64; 17.1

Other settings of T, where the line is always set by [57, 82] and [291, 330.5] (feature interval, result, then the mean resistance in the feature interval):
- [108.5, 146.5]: 0.8 K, 14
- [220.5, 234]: -2.3 K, 15.9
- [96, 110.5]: 0.5 K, 14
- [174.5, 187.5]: 0.9 K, 12.9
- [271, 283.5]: -4.6 K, 18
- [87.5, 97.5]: -0.2 K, 14.8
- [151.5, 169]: -0.4 K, 14.3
